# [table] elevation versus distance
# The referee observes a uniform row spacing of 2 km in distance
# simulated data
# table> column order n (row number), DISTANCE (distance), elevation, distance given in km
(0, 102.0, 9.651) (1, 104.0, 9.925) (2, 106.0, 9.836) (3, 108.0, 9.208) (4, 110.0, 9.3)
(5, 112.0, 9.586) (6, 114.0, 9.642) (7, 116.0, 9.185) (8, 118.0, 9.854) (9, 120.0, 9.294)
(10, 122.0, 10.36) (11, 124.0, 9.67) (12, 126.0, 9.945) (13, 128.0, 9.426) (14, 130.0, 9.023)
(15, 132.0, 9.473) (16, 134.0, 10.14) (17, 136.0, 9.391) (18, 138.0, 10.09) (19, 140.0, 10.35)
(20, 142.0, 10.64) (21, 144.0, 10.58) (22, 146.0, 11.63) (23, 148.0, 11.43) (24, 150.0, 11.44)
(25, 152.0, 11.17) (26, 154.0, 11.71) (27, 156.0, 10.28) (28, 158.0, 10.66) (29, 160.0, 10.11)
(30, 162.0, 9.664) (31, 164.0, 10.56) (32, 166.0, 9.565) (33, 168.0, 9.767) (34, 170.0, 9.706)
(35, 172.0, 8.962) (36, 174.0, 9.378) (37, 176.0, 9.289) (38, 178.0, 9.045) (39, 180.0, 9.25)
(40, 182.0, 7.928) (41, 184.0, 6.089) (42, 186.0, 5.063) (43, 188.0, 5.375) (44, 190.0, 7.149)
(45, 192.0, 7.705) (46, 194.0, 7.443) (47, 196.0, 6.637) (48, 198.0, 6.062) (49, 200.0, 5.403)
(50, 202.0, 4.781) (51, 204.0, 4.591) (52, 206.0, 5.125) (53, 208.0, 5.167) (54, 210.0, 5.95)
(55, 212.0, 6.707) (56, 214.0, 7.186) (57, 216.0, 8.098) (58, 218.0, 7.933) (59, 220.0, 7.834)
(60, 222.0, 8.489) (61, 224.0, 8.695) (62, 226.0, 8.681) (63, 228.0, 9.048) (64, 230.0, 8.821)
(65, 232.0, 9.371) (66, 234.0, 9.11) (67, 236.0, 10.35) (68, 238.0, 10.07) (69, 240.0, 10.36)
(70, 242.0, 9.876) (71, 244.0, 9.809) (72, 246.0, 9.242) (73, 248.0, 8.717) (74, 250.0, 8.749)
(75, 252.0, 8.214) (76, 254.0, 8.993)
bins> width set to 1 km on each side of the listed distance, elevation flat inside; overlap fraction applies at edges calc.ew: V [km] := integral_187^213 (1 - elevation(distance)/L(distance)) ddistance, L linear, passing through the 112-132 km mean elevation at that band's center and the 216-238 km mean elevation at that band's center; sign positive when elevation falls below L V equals 8.7 km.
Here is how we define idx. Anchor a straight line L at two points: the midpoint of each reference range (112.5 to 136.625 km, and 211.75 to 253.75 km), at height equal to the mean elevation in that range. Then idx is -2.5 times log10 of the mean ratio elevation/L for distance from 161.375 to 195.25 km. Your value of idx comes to 0.12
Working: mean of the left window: 9.62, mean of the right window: 8.87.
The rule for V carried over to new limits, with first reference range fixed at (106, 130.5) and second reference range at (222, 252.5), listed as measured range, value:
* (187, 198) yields 3.0 km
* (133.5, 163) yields -3.5 km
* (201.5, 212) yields 4.6 km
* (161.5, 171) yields -0.4 km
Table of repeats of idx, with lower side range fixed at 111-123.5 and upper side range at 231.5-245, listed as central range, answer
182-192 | 0.48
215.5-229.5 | 0.17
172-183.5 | 0.11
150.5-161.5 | -0.11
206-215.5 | 0.49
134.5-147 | -0.08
